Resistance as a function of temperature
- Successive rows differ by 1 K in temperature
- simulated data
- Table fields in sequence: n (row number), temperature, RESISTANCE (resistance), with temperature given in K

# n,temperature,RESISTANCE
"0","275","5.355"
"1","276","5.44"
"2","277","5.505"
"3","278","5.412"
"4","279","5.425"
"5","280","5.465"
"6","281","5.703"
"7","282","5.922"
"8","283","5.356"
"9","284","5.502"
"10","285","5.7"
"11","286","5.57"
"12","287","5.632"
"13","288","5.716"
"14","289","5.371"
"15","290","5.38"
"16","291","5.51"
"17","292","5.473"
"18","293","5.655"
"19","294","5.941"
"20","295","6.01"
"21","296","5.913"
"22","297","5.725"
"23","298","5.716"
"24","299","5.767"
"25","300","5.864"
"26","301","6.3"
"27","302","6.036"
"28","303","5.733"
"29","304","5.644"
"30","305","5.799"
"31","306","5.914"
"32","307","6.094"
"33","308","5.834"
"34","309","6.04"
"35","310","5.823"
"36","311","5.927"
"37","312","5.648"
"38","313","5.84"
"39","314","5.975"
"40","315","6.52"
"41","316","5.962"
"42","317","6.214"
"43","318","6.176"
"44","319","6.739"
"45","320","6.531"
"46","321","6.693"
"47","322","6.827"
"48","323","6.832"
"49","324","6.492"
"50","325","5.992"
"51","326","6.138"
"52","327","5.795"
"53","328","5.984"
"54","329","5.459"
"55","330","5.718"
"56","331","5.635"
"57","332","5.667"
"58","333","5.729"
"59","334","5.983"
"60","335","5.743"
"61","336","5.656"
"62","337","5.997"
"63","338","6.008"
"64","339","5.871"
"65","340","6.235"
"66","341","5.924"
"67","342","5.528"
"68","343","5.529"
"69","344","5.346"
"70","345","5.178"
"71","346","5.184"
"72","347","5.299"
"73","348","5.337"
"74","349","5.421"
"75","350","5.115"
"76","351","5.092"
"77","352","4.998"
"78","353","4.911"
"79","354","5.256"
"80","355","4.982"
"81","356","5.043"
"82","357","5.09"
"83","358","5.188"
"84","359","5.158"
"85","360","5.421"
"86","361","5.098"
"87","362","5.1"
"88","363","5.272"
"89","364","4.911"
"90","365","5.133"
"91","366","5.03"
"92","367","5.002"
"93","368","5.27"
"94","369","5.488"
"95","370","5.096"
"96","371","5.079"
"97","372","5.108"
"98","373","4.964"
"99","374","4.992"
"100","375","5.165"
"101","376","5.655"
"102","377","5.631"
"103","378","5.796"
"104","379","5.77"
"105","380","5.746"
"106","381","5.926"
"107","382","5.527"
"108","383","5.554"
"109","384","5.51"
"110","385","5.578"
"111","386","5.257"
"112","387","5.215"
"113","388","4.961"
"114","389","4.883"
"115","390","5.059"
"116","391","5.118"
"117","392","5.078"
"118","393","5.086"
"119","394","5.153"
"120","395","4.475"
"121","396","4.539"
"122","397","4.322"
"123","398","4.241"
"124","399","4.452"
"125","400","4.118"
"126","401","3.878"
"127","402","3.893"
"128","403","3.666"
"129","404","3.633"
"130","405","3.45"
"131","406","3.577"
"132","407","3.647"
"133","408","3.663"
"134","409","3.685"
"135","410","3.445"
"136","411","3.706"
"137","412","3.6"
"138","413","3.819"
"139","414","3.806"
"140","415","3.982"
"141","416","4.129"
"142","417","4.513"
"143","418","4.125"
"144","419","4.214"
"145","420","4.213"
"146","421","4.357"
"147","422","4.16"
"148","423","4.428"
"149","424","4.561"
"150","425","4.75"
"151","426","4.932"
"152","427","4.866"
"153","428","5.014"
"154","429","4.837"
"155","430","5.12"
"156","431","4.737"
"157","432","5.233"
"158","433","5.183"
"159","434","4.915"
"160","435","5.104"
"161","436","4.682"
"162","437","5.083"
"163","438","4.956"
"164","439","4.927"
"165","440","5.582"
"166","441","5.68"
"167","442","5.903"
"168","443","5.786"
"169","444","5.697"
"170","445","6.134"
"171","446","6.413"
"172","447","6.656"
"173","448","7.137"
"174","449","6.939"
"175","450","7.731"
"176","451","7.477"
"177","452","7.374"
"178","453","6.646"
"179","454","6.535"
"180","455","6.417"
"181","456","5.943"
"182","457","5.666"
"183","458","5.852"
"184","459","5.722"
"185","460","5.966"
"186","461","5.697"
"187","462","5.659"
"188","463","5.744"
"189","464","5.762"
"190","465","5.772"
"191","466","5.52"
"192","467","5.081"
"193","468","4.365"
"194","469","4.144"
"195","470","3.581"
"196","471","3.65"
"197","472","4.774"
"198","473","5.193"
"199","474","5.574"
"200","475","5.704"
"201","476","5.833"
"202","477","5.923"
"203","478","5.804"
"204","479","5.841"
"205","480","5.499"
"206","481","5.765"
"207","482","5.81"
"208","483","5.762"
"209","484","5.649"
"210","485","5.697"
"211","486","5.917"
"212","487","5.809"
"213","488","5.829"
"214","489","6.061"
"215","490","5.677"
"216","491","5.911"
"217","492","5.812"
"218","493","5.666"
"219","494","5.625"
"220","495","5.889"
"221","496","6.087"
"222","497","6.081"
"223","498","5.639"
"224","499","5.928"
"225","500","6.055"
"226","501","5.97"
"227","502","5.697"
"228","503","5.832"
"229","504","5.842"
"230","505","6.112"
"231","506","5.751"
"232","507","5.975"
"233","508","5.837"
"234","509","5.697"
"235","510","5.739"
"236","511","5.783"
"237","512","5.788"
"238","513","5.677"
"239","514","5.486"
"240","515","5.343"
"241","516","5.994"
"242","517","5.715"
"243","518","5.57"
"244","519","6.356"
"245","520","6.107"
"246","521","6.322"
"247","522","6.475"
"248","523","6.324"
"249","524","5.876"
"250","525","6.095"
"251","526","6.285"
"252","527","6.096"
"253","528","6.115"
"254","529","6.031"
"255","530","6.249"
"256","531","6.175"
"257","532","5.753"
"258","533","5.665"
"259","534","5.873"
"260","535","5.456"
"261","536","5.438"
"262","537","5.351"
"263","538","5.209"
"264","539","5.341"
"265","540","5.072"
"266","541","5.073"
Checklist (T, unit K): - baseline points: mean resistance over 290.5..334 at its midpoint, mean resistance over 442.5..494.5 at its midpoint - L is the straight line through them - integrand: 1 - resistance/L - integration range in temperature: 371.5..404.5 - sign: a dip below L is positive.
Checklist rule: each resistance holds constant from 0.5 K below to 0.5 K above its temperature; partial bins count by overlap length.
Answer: 5.2 K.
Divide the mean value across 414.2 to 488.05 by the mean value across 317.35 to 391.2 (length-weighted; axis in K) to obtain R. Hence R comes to 1.0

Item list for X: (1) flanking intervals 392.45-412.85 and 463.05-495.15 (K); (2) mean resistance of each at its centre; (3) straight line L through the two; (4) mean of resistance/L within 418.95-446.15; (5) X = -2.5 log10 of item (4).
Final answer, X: -0.10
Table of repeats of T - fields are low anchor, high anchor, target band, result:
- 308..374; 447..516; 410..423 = 3.8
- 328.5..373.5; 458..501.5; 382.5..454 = 7.3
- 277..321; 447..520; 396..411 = 5.1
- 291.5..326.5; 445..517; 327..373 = 4.7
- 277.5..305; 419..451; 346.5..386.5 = 1.7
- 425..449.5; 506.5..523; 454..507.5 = 0.5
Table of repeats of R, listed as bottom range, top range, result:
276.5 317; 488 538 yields 1.02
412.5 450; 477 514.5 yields 1.14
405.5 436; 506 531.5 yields 1.37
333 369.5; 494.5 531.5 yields 1.11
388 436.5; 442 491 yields 1.33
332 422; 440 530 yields 1.19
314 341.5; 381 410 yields 0.75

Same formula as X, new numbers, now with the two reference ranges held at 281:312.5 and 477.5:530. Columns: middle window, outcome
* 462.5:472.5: 0.208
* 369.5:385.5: 0.070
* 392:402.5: 0.292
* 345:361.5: 0.125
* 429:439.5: 0.172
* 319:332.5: -0.070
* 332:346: 0.011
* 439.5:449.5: -0.062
